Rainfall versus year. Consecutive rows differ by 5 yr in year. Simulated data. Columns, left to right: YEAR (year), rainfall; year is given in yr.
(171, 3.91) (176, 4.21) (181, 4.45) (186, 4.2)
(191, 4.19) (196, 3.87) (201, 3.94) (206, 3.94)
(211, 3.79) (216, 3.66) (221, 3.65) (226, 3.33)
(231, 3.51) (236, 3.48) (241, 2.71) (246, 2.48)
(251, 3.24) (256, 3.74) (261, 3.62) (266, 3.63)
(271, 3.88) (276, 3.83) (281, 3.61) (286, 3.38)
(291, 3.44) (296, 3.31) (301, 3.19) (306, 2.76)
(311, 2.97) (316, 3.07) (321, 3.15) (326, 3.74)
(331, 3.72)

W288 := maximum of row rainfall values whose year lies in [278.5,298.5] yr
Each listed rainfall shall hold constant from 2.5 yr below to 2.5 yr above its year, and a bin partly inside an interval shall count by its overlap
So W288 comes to 3.61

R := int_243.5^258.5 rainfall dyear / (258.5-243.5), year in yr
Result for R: 3.15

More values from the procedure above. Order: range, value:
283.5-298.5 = 3.38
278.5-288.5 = 3.5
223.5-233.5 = 3.42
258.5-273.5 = 3.71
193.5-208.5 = 3.92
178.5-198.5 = 4.18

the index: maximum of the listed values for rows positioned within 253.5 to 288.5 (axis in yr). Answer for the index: 3.88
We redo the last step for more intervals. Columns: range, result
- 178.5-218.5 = 4.45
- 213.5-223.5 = 3.66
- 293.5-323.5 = 3.31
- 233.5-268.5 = 3.74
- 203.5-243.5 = 3.94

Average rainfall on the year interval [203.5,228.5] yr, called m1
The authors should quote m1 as 3.67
